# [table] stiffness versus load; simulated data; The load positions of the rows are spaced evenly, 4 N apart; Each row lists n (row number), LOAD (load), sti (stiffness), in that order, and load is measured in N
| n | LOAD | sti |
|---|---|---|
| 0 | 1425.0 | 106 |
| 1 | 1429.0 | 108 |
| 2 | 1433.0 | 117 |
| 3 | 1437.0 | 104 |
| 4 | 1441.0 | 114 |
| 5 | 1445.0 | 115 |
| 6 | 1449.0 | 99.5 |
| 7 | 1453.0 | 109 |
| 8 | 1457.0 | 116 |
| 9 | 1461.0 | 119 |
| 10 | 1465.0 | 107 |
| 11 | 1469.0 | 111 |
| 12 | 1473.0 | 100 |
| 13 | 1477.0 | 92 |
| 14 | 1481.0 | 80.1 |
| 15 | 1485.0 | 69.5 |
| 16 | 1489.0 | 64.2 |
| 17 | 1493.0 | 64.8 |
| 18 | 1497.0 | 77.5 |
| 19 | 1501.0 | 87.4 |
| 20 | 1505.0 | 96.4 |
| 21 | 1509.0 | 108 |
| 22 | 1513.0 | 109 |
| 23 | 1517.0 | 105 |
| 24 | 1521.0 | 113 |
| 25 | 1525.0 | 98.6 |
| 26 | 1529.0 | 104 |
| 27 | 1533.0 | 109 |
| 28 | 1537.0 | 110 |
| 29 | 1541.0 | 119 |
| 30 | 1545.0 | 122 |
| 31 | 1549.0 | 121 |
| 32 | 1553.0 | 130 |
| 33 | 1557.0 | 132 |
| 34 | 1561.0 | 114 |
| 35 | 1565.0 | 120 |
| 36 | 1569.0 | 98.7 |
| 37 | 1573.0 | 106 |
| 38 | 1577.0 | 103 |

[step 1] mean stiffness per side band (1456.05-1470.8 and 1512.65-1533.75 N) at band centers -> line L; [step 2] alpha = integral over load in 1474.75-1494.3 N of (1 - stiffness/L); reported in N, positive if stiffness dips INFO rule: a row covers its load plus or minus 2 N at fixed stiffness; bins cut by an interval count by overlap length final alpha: 6.3 N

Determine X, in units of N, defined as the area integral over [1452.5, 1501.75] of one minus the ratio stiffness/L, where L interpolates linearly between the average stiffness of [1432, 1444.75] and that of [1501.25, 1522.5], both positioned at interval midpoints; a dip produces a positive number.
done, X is 7.49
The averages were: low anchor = 112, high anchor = 105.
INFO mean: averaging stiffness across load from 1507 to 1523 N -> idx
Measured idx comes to 109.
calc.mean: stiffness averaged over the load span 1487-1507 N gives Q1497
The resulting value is 78.1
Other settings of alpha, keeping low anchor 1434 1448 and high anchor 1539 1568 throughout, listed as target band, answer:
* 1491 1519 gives 5.9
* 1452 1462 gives -0.2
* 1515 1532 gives 1.9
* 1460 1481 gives 2.0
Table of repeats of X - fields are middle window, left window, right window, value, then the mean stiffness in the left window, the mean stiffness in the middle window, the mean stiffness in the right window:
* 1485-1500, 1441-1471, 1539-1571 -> 5.79 N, 111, 70.2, 120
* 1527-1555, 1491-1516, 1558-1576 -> -3.74 N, 91.1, 116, 111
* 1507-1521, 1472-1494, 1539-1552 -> -1.20 N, 78.1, 108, 121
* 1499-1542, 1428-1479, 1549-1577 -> 3.09 N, 109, 105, 116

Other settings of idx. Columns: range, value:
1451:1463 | 115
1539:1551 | 121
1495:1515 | 95.7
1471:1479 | 96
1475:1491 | 76.5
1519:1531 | 105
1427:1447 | 112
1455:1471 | 113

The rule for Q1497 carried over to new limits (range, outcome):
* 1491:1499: 71.2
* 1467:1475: 106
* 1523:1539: 105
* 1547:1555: 126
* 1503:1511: 102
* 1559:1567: 117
